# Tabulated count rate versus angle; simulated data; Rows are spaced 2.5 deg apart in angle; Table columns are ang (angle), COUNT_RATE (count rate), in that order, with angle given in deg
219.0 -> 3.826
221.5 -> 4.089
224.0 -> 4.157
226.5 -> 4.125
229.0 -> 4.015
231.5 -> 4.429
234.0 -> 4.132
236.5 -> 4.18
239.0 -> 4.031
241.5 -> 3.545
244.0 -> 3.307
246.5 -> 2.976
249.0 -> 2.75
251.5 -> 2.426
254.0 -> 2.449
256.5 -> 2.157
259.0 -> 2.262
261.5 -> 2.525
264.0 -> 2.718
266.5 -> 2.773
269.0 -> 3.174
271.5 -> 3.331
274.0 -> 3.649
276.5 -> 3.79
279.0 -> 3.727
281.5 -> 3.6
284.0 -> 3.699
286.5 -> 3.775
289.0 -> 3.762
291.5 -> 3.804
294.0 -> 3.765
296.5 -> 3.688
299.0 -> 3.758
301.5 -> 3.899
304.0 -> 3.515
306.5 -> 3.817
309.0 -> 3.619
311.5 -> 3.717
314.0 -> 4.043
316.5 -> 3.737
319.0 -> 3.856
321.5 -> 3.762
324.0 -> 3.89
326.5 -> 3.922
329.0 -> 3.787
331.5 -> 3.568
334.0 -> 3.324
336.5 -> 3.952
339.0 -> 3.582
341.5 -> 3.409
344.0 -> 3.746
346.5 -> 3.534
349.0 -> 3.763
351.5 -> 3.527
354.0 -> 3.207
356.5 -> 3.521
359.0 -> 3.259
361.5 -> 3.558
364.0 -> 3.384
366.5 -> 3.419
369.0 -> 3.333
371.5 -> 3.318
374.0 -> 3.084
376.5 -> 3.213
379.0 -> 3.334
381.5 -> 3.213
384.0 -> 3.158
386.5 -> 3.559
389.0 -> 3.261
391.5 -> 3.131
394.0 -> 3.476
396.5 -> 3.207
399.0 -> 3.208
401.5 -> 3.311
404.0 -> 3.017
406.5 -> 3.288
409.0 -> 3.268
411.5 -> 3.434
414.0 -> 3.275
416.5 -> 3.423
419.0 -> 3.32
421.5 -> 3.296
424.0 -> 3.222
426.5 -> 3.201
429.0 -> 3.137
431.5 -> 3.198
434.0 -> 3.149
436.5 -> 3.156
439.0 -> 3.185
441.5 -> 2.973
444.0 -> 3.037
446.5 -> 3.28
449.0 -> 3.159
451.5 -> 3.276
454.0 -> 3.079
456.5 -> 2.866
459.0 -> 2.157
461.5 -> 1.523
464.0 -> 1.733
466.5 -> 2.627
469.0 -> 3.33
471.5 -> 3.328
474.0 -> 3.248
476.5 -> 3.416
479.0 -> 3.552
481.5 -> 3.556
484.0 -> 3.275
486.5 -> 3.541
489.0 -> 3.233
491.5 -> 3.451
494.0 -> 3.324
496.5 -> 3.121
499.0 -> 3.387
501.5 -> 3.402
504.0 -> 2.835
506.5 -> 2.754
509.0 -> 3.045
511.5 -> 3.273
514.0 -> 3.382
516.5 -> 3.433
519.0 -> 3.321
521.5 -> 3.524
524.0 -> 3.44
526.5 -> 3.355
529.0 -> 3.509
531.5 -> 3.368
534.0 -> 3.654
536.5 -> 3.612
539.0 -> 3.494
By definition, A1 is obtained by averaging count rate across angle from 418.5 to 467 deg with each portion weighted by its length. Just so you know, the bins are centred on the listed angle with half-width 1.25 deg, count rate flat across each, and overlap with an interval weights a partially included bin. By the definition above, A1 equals 2.93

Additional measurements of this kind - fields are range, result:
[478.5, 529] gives 3.31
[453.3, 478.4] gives 2.74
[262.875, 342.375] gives 3.64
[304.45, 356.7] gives 3.68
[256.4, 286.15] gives 3.17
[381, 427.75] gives 3.28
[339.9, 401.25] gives 3.37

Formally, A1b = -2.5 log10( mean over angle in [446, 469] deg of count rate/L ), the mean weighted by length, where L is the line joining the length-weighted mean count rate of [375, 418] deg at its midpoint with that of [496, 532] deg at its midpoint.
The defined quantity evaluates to 0.23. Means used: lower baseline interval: 3.28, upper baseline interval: 3.28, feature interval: 2.65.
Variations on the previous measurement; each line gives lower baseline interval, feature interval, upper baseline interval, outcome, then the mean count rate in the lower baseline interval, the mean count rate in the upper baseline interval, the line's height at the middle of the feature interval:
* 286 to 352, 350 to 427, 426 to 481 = 0.01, 3.72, 2.99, 3.34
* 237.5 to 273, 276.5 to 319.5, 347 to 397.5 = -0.22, 2.9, 3.35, 3.07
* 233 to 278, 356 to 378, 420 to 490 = -0.08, 3.12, 3.06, 3.09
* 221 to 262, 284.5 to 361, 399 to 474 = -0.14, 3.39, 3.05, 3.25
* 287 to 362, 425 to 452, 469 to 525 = 0.09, 3.68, 3.31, 3.44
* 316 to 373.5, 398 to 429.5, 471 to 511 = 0.05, 3.57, 3.28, 3.43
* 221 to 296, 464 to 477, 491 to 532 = 0.09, 3.43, 3.29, 3.31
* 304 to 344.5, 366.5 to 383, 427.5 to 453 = 0.07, 3.73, 3.15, 3.48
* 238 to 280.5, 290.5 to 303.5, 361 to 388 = -0.20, 3.03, 3.32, 3.13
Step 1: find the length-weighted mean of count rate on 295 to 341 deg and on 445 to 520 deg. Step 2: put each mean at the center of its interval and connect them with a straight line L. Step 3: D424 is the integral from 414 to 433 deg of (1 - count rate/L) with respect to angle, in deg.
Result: 0.4 deg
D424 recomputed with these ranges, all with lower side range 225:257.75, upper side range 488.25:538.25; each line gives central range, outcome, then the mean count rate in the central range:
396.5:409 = 0.6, 3.21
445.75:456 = 0.5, 3.17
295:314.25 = -1.9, 3.74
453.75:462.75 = 2.7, 2.33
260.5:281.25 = 1.1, 3.24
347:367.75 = -0.4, 3.46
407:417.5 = 0.1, 3.34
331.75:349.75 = -1.2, 3.61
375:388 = 0.3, 3.29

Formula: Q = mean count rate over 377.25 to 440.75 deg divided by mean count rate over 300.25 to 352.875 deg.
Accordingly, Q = 0.88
